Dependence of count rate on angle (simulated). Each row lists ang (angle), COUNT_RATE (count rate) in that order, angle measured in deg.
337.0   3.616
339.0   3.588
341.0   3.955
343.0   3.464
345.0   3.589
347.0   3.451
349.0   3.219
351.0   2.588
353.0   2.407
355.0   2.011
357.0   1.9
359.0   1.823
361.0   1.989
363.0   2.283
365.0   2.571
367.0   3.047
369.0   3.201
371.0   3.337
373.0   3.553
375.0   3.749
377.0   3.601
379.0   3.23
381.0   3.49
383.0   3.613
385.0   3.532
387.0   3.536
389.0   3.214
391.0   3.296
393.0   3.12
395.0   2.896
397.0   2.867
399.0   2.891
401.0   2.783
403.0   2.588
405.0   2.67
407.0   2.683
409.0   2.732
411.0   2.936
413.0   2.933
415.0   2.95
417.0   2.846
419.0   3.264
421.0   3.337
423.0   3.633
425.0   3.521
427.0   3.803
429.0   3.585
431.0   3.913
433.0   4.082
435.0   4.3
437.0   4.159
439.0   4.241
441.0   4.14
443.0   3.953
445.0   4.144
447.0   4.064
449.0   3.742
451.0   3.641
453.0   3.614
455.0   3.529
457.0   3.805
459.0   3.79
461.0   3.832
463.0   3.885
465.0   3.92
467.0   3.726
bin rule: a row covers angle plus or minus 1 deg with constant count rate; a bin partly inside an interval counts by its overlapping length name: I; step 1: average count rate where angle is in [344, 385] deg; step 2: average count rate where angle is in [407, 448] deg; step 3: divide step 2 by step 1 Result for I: 1.2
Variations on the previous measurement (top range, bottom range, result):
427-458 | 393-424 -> 1.33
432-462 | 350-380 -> 1.43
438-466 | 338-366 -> 1.40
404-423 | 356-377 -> 1.06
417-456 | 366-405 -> 1.18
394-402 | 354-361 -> 1.49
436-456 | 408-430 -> 1.21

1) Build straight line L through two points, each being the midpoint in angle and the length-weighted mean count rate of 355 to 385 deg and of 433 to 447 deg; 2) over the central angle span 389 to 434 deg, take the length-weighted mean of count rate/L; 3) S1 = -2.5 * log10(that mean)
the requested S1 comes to 0.16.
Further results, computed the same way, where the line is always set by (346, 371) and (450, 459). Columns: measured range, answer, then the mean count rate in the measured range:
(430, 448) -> -0.18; 4.11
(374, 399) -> -0.16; 3.33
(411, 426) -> 0.02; 3.19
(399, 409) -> 0.14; 2.71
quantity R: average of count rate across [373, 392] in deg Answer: 3.48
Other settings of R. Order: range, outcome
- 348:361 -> 2.3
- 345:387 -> 2.96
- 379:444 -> 3.36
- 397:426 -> 2.98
